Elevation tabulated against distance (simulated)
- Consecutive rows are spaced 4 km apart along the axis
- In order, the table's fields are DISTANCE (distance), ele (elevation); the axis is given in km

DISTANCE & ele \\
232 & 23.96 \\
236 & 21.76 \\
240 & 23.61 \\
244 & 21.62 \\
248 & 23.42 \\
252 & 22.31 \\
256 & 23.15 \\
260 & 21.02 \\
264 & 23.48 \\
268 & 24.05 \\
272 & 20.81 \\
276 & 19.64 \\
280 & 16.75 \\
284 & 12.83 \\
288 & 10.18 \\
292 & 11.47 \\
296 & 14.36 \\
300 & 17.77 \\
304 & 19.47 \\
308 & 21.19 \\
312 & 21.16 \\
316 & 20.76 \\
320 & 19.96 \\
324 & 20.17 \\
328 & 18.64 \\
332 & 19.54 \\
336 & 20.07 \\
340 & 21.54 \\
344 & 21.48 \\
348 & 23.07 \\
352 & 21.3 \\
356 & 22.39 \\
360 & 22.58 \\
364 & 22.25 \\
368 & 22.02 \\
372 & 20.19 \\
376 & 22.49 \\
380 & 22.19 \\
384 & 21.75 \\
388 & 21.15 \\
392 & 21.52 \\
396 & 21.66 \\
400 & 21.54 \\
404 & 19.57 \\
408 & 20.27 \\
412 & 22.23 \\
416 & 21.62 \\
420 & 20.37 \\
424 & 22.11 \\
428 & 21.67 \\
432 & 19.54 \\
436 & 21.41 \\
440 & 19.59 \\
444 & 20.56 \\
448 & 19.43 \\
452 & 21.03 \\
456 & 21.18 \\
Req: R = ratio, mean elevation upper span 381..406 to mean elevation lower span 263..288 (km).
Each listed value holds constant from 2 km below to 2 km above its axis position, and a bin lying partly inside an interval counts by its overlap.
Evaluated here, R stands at 1.14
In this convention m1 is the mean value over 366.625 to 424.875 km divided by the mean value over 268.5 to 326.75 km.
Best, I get 1.2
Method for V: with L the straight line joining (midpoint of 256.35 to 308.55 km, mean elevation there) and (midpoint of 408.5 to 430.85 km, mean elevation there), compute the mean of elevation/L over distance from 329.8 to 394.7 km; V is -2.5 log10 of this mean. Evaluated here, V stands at -0.08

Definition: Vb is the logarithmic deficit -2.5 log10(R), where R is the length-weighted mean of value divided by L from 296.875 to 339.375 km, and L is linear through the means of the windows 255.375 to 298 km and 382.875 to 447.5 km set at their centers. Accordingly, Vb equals -0.06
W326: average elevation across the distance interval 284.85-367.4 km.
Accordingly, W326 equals 19.4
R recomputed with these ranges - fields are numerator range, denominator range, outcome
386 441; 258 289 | 1.12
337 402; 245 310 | 1.15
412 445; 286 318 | 1.23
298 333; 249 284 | 0.95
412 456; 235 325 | 1.06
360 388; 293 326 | 1.14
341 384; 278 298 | 1.68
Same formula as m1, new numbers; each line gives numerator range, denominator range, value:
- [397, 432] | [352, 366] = 0.95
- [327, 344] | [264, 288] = 1.09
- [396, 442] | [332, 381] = 0.96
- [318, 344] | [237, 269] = 0.88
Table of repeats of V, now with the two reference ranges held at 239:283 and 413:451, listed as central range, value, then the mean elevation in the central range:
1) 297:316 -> 0.09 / 19.7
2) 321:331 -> 0.09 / 19.5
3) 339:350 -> -0.05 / 22.1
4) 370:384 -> -0.03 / 21.6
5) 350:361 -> -0.05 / 22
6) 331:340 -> 0.05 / 20.2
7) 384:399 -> -0.03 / 21.5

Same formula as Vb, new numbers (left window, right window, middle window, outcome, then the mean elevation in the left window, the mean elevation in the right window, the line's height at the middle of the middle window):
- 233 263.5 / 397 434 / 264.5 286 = 0.17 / 22.5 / 21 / 22.3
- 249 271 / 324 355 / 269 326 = 0.22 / 22.7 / 20.8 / 21.8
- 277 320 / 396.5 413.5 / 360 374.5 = -0.12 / 16.8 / 20.9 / 19.5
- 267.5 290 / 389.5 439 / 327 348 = -0.10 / 16.9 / 21.1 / 18.7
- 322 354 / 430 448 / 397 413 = -0.03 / 20.7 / 20.2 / 20.4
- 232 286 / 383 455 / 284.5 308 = 0.37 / 21.2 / 20.9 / 21.2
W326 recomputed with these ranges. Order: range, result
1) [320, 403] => 21.3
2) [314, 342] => 20.1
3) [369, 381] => 21.6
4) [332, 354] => 21.3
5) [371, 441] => 21.2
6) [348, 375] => 21.9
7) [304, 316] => 20.8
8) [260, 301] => 17.3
